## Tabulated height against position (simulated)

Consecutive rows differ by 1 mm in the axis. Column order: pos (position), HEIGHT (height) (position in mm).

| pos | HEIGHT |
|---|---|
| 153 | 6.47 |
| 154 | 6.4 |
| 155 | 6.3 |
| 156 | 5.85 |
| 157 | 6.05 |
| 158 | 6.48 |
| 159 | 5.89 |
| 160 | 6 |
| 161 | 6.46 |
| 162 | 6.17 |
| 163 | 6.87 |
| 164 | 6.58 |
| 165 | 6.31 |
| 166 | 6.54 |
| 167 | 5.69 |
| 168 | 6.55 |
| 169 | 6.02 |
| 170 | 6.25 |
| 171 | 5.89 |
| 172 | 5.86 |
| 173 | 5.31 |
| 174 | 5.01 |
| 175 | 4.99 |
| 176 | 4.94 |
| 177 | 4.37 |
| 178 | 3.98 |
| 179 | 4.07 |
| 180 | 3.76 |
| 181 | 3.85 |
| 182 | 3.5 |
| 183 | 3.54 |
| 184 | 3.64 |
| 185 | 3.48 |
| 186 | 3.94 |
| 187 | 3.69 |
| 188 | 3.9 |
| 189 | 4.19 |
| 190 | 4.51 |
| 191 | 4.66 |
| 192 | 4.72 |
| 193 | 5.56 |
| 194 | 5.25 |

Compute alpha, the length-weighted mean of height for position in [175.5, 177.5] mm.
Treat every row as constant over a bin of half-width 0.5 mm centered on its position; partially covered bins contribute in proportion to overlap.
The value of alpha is 4.66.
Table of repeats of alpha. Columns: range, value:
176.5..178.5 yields 4.17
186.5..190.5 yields 4.07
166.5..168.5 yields 6.12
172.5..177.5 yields 4.92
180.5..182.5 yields 3.67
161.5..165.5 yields 6.48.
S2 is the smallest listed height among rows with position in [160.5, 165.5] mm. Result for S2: 6.17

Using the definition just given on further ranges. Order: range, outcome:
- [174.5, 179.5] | 3.98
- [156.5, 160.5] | 5.89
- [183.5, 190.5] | 3.48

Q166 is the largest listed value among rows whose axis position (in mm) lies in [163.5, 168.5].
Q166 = 6.58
